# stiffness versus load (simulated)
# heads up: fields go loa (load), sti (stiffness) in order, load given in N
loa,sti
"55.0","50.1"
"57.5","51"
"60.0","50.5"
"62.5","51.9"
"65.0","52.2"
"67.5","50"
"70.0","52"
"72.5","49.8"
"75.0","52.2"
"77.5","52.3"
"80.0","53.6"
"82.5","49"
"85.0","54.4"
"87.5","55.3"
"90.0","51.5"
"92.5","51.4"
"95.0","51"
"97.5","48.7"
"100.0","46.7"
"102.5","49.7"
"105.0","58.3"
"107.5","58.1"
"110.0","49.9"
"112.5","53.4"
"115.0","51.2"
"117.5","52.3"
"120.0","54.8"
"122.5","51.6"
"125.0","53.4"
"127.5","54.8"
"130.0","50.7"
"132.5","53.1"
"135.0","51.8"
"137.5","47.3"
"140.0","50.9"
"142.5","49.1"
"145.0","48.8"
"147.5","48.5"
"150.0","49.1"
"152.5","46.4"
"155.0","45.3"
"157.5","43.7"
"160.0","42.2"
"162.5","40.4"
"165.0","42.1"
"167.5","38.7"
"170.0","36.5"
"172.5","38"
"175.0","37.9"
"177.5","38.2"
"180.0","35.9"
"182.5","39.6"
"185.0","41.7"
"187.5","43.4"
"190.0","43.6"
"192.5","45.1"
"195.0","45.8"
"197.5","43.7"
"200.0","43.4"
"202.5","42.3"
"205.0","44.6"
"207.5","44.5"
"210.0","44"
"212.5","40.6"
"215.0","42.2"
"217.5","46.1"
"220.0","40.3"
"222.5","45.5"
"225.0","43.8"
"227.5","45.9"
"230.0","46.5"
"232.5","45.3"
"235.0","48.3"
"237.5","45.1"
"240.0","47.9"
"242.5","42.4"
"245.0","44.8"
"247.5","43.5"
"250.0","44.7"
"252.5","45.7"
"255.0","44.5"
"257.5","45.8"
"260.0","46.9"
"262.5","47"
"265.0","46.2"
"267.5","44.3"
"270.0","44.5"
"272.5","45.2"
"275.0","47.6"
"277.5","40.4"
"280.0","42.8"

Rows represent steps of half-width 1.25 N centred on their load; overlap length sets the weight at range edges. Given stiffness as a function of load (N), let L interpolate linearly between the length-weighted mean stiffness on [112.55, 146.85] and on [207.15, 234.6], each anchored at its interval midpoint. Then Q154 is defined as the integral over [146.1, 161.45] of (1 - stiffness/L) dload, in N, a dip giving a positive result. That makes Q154 1.2 N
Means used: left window 51.5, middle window 45.8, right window 44.2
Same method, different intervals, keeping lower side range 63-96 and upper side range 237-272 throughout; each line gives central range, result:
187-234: 2.85 N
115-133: -0.94 N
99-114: -0.56 N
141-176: 3.94 N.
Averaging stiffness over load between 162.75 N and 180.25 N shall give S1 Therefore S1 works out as 38.4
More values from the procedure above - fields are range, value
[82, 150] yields 51.7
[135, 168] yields 46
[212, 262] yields 44.9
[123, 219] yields 44.6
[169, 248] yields 43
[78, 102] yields 51.3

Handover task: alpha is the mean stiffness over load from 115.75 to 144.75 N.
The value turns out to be 51.7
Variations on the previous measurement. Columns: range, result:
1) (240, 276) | 45.3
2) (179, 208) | 42.8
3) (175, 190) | 39.9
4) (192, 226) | 43.7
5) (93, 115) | 51.9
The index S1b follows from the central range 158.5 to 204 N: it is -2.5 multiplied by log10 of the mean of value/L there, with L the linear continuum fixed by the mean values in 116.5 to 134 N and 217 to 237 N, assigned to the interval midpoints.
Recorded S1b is 0.18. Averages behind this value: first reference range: 53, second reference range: 45.2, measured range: 41.1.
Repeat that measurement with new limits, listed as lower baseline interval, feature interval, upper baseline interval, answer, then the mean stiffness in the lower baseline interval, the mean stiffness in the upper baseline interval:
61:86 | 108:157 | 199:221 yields -0.058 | 51.7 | 43.1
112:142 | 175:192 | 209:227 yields 0.154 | 52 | 43.3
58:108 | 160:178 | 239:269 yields 0.235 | 51.8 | 45.3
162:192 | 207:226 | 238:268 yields -0.017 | 39.8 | 45.3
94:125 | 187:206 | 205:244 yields 0.058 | 52.2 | 44.6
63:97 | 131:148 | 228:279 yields -0.009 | 51.8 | 45.3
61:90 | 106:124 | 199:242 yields -0.066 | 52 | 44.5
